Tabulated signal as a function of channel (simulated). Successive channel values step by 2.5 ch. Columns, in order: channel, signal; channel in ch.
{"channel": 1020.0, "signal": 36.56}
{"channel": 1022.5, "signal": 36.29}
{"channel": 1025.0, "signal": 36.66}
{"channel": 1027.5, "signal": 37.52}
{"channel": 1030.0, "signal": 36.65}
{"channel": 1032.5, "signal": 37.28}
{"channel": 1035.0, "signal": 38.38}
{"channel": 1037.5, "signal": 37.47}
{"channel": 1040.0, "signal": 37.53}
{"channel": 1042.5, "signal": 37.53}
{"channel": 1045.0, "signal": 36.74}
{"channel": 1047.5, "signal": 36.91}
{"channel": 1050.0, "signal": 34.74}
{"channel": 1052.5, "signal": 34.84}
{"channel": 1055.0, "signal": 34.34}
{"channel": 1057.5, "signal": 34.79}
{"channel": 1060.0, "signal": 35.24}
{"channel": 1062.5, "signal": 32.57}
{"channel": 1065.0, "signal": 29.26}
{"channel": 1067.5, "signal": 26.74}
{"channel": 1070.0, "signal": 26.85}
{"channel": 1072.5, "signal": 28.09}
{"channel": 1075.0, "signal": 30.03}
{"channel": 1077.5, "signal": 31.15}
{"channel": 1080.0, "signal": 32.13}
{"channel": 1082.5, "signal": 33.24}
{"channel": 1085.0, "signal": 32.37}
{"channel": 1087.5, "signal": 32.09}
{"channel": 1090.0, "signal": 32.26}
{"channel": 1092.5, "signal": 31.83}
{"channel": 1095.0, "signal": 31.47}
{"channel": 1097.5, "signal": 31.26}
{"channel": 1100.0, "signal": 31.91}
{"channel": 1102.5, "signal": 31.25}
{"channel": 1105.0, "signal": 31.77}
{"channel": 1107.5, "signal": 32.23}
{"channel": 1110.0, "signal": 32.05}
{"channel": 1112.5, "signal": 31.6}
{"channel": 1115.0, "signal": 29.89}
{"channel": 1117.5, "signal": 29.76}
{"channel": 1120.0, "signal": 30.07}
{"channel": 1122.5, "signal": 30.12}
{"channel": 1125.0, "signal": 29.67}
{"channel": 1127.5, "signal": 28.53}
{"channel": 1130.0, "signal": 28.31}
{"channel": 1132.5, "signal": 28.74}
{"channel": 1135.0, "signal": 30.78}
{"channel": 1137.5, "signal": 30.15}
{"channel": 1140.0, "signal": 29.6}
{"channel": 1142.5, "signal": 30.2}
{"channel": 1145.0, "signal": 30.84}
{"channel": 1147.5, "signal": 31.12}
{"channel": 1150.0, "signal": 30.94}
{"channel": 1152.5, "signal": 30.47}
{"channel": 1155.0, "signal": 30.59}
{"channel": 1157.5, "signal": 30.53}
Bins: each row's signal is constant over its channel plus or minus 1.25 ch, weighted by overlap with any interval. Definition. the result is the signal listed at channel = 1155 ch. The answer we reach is 30.59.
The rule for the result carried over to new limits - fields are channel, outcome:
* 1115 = 29.89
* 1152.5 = 30.47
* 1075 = 30.03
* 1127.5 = 28.53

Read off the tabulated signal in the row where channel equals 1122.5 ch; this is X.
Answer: 30.12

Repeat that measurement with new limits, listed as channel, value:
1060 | 35.24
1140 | 29.6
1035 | 38.38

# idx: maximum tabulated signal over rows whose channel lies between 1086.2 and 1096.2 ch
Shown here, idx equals 32.26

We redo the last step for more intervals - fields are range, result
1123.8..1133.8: 29.67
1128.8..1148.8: 31.12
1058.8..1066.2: 35.24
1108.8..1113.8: 32.05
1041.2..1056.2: 37.53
